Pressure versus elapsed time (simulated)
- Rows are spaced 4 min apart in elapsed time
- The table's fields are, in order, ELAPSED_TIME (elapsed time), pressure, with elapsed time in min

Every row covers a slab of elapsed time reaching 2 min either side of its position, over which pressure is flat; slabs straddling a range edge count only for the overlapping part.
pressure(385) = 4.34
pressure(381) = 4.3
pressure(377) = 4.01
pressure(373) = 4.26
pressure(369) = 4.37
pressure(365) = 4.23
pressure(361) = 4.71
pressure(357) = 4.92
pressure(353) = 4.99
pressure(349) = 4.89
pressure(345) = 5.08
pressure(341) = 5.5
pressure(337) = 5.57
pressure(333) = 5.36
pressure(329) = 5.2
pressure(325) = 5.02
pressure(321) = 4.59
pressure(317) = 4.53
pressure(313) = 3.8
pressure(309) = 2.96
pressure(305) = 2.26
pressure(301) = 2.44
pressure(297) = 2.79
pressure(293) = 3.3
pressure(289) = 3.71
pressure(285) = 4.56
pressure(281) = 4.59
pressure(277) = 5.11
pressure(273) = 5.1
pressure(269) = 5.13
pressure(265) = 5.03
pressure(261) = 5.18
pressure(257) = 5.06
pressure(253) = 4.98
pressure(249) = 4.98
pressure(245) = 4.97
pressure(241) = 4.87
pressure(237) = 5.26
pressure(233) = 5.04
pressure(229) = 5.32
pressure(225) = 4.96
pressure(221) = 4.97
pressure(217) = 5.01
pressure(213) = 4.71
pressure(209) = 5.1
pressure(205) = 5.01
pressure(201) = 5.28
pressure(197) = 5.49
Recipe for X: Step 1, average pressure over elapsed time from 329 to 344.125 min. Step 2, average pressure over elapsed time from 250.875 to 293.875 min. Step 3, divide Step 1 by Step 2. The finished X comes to 1.1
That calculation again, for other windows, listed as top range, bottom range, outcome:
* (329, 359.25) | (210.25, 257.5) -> 1.03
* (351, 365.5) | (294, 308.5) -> 1.83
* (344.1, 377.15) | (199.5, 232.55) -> 0.92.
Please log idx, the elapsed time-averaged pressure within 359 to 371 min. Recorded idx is 4.44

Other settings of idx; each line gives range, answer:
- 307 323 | 3.97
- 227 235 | 5.18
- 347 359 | 4.93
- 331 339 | 5.46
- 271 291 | 4.61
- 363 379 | 4.22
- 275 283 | 4.85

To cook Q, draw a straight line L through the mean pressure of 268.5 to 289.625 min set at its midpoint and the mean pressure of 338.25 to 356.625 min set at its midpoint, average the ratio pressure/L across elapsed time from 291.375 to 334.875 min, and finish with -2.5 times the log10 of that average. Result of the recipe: 0.27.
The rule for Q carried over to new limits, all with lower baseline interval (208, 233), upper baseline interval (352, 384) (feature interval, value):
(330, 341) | -0.189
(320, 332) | -0.088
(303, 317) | 0.402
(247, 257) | -0.023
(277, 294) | 0.135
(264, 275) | -0.058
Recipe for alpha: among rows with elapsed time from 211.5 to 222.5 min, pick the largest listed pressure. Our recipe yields 5.01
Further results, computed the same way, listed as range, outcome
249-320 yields 5.18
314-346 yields 5.57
